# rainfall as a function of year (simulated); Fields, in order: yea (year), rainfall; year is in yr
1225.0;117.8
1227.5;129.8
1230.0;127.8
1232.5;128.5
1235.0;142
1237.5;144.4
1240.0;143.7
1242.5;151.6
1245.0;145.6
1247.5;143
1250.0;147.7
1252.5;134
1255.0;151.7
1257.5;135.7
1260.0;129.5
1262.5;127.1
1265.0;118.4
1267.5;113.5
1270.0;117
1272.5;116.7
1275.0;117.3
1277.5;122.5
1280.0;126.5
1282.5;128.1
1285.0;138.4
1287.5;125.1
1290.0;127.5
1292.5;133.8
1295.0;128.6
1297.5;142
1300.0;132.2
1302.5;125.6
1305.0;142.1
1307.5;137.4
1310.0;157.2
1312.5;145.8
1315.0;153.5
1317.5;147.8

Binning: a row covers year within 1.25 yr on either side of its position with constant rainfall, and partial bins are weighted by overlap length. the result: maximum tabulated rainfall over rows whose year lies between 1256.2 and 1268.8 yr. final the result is 135.7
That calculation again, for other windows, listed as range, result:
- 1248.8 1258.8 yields 151.7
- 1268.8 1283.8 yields 128.1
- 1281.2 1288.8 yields 138.4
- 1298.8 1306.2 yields 142.1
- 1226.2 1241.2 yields 144.4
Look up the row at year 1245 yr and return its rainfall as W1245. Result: 145.6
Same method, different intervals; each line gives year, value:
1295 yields 128.6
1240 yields 143.7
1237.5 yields 144.4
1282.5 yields 128.1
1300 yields 132.2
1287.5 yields 125.1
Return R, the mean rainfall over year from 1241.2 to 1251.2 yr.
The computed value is 147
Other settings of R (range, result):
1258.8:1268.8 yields 122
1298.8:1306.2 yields 133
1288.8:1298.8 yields 133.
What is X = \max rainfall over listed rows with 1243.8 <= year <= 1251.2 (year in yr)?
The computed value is 147.7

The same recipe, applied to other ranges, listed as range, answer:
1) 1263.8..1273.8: 118.4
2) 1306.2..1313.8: 157.2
